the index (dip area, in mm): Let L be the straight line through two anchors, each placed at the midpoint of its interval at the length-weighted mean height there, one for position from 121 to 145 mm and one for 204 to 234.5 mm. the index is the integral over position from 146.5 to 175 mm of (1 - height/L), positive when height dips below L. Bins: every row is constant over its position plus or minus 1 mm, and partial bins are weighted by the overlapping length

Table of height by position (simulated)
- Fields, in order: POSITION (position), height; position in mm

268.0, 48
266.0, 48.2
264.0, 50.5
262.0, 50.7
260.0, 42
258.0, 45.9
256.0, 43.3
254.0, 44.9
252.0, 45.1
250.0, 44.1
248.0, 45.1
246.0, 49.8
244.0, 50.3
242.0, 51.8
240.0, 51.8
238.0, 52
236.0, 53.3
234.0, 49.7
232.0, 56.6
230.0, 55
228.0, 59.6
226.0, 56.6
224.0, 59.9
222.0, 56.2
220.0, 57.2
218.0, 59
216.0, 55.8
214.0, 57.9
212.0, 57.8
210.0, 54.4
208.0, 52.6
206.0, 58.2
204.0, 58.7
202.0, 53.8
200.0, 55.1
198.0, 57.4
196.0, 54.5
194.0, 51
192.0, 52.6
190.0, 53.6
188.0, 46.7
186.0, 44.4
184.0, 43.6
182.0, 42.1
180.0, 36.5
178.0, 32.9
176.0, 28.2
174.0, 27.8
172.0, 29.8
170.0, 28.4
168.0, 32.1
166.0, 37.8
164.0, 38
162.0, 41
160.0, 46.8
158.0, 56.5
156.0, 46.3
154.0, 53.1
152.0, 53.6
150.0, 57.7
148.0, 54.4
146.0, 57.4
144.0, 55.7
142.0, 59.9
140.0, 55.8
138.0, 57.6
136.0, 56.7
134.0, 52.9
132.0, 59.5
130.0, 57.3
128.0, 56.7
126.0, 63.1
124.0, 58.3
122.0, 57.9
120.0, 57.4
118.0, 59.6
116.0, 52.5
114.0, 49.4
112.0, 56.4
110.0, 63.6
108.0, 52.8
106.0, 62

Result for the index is 6.95 mm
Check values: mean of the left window 57.6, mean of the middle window 43.3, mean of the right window 56.6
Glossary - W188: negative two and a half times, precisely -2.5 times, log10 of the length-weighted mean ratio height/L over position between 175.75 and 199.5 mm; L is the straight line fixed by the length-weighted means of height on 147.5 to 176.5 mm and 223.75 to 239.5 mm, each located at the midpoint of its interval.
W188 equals 0.02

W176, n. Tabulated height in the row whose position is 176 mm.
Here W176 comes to 28.2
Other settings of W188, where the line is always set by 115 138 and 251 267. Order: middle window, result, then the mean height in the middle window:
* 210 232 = -0.16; 57.3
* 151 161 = 0.08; 51.3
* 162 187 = 0.45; 35.4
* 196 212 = -0.10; 55.8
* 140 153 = -0.01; 56.4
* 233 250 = -0.05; 50.1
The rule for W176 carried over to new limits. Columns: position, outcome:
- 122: 57.9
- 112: 56.4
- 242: 51.8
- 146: 57.4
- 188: 46.7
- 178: 32.9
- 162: 41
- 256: 43.3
